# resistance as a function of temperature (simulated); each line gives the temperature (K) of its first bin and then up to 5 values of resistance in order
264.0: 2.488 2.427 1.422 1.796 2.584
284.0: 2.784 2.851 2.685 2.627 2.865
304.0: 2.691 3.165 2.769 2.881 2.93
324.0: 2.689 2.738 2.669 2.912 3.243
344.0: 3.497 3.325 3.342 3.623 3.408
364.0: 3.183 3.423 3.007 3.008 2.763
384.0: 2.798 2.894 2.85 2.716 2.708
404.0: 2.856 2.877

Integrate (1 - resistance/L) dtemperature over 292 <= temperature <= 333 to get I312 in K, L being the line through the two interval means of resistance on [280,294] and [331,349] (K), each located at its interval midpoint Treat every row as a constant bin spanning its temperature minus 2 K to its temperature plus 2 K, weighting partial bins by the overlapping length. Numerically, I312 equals 1.9 K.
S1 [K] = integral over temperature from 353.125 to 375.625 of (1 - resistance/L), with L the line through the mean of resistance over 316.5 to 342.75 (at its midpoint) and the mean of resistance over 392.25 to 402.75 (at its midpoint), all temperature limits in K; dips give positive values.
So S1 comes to -3.9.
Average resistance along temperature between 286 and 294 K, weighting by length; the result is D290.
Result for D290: 2.77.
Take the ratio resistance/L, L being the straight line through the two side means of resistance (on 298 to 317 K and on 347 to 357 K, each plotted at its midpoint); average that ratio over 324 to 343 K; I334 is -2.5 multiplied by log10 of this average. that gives 0.11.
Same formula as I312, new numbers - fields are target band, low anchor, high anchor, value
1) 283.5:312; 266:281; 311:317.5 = -3.6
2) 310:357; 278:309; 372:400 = -4.0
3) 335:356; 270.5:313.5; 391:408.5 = -4.9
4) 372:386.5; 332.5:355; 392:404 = 0.2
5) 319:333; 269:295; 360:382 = -0.1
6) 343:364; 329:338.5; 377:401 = -4.5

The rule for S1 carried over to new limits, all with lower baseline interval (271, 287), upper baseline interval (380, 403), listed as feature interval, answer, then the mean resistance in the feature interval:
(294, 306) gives -2.0 K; 2.73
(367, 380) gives -1.7 K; 3.07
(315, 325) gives -1.7 K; 2.84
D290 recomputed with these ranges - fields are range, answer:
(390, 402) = 2.76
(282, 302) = 2.76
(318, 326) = 2.81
